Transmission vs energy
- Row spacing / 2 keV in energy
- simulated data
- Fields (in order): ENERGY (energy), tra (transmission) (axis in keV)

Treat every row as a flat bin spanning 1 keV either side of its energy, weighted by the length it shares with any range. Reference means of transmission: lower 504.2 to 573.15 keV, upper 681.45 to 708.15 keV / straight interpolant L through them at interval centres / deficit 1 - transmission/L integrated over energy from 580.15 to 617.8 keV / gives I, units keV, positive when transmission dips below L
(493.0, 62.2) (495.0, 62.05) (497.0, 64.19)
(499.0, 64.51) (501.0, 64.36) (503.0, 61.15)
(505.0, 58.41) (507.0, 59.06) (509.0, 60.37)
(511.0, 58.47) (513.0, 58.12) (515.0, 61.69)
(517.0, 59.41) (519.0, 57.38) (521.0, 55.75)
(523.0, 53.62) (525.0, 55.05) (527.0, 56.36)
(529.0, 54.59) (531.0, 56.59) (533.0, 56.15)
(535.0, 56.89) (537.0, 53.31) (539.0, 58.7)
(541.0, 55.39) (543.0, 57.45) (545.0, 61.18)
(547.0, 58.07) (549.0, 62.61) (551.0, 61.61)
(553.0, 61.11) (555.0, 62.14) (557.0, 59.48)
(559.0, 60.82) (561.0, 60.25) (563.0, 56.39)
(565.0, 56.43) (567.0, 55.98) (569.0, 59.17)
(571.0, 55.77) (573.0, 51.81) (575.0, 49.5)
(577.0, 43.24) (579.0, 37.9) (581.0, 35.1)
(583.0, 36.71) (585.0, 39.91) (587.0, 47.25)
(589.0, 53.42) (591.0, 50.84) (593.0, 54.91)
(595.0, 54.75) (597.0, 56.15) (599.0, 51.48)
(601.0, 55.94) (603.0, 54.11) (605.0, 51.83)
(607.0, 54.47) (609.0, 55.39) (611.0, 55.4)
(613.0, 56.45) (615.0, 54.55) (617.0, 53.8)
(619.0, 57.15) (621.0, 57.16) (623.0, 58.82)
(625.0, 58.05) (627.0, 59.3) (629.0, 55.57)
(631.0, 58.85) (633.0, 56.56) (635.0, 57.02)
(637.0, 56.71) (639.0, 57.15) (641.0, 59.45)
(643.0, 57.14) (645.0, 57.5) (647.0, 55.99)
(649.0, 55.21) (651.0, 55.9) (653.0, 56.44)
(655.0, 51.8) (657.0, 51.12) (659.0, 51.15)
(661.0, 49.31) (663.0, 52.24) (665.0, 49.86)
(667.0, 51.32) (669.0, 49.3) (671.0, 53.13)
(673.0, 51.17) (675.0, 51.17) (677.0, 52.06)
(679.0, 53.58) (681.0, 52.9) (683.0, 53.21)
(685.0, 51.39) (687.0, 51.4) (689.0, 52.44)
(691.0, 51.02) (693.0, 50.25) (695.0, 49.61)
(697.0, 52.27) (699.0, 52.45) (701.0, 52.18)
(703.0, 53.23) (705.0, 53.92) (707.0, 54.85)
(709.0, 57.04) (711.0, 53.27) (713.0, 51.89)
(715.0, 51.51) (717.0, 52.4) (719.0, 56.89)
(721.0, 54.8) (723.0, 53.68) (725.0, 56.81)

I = 3.0 keV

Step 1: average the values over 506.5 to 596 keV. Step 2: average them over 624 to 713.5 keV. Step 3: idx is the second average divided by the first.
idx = 1.0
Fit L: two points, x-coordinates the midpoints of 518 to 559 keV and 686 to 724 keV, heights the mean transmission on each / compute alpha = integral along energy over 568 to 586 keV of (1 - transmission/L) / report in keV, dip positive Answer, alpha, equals 3.56 keV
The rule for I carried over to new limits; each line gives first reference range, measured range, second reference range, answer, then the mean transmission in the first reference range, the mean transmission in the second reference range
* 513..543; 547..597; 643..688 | 2.17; 56.6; 52.7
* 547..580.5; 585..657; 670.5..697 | -1.94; 55.6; 51.8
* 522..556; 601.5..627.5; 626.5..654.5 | 0.59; 57.7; 56.9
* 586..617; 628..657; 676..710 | -1.68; 53.8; 52.6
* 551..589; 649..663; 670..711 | -0.12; 51.9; 52.5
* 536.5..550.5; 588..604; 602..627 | 0.70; 58.4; 55.7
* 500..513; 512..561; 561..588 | -2.90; 60.1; 48.5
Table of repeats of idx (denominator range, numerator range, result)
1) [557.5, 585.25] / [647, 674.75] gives 1.04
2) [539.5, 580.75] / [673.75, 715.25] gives 0.94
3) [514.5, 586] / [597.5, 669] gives 1.01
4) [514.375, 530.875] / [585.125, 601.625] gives 0.92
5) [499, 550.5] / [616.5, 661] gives 0.97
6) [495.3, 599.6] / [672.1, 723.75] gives 0.95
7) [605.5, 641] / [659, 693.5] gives 0.91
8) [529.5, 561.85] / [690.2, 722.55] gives 0.90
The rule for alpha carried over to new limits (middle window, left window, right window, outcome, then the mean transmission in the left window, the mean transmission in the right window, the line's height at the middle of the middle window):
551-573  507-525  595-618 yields -0.91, 58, 54.5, 56.2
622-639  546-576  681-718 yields -0.71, 58.1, 52.5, 55.3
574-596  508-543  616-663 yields 4.14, 56.9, 55.9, 56.4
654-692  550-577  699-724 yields 2.15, 57.2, 53.8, 54.6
